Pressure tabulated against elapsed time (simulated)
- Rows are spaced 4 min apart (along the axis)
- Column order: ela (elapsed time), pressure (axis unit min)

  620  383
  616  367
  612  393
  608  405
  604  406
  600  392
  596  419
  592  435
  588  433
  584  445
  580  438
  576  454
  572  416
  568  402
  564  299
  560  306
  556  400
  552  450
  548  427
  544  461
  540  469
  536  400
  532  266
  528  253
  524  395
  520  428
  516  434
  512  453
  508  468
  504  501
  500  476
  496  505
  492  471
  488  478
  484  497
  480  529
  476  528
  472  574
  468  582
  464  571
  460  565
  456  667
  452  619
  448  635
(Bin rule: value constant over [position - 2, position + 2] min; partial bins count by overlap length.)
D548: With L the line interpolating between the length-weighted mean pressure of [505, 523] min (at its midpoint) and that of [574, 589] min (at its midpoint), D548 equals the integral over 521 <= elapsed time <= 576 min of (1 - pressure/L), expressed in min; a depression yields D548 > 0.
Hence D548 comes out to 7.5 min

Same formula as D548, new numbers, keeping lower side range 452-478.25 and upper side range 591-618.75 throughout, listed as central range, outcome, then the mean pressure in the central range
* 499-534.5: 7.7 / 406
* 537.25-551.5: 0.9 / 449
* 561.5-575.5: 2.1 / 379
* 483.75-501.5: 2.0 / 485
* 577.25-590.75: -0.4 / 439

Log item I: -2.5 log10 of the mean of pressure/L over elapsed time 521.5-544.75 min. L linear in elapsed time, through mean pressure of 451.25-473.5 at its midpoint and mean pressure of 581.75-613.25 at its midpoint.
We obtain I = 0.33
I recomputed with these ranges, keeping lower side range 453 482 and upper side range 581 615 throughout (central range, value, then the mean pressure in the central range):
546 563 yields 0.20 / 390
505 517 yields 0.14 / 457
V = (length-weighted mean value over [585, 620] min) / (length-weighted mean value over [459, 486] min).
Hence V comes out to 0.74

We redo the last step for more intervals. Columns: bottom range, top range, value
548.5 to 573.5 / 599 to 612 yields 1.05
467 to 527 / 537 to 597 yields 0.86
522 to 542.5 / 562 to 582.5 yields 1.12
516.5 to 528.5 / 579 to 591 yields 1.15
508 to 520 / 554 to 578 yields 0.85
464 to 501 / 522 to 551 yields 0.74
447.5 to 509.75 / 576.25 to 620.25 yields 0.77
